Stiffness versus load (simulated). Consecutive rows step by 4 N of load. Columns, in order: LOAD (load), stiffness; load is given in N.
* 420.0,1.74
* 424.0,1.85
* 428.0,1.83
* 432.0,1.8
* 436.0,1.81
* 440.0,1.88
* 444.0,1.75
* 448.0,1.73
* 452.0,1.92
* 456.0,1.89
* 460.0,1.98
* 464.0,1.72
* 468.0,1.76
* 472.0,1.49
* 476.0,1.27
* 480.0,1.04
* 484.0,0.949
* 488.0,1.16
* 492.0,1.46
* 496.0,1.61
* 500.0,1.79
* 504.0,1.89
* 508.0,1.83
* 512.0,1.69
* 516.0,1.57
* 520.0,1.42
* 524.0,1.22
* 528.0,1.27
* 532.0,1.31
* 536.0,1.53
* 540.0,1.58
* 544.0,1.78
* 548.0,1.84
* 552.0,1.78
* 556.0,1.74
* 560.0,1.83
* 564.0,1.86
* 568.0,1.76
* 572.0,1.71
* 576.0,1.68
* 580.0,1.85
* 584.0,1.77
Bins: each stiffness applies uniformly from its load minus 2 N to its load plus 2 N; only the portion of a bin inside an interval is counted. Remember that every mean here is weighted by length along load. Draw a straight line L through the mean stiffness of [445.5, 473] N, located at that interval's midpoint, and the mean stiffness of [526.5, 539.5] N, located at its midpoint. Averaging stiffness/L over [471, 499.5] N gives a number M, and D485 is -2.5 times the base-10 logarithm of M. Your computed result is 0.26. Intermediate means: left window 1.79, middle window 1.3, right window 1.4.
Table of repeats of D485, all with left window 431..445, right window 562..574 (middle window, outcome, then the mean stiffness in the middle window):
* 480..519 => 0.18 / 1.52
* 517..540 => 0.28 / 1.38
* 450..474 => 0.01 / 1.79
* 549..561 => 0.00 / 1.78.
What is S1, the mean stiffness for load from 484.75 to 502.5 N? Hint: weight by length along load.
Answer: 1.48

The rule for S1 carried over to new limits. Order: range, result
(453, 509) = 1.56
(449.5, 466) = 1.87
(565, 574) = 1.75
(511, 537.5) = 1.42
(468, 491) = 1.24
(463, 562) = 1.54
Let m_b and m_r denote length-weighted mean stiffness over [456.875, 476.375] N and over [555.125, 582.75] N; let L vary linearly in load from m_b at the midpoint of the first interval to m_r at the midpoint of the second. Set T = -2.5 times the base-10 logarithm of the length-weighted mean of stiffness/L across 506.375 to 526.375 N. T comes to 0.13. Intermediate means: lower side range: 1.69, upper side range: 1.78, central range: 1.54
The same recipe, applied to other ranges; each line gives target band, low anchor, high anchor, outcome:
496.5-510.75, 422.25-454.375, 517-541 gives -0.19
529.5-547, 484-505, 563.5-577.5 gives 0.06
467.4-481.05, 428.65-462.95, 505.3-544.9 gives 0.25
